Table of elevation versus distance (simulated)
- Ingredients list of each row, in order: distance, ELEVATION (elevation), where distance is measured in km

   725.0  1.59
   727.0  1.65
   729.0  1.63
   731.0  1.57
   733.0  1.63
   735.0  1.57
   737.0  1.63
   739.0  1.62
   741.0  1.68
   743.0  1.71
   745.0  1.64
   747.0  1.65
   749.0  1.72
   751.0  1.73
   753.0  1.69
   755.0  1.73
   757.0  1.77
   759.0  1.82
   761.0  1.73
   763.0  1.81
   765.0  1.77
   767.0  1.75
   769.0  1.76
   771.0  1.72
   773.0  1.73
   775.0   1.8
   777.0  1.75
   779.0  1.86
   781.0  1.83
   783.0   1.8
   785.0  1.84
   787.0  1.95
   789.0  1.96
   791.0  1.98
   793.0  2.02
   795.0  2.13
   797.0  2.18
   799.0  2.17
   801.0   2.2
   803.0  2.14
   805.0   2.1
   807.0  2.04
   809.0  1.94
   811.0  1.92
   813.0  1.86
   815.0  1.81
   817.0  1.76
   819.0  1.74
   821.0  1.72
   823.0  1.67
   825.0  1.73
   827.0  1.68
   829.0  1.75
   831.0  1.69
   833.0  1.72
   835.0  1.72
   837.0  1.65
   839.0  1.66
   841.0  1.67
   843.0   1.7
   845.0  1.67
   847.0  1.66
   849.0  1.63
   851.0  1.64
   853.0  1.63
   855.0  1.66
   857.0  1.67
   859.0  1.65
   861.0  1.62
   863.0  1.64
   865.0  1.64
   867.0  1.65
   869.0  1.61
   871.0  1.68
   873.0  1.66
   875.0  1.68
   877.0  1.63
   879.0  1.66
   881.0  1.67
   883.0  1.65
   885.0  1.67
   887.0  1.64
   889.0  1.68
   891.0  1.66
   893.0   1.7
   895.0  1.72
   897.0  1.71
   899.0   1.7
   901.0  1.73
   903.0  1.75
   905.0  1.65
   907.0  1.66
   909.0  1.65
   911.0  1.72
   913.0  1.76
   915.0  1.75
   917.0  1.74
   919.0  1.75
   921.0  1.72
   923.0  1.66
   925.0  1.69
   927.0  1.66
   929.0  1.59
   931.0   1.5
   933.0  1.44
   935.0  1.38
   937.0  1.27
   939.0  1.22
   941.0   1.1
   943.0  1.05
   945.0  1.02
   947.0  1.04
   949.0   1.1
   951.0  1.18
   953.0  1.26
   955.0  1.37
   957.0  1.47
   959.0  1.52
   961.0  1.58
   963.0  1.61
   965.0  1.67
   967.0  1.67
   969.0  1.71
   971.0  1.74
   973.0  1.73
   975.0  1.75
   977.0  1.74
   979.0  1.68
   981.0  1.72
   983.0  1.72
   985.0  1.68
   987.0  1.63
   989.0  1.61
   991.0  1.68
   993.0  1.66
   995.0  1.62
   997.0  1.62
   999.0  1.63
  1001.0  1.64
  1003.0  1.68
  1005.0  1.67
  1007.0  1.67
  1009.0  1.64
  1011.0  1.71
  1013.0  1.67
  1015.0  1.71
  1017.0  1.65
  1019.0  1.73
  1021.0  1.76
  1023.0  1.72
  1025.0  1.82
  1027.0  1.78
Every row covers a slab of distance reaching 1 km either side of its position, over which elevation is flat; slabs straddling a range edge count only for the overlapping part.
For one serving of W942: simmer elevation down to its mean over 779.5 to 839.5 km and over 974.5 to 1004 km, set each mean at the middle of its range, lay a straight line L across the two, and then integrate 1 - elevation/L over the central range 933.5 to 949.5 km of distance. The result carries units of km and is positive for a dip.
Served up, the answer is 5.3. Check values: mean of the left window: 1.88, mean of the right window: 1.67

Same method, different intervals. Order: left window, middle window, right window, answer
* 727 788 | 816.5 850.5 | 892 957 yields -1.38 km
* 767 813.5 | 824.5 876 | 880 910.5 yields 3.61 km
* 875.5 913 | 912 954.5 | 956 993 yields 6.37 km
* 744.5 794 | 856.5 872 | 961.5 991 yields 0.90 km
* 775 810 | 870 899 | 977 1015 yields 2.66 km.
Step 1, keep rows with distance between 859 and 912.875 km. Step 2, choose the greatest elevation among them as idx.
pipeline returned 1.75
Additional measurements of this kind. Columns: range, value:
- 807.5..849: 1.94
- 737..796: 2.13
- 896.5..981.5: 1.76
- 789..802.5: 2.2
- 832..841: 1.72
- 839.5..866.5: 1.7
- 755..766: 1.82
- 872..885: 1.68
